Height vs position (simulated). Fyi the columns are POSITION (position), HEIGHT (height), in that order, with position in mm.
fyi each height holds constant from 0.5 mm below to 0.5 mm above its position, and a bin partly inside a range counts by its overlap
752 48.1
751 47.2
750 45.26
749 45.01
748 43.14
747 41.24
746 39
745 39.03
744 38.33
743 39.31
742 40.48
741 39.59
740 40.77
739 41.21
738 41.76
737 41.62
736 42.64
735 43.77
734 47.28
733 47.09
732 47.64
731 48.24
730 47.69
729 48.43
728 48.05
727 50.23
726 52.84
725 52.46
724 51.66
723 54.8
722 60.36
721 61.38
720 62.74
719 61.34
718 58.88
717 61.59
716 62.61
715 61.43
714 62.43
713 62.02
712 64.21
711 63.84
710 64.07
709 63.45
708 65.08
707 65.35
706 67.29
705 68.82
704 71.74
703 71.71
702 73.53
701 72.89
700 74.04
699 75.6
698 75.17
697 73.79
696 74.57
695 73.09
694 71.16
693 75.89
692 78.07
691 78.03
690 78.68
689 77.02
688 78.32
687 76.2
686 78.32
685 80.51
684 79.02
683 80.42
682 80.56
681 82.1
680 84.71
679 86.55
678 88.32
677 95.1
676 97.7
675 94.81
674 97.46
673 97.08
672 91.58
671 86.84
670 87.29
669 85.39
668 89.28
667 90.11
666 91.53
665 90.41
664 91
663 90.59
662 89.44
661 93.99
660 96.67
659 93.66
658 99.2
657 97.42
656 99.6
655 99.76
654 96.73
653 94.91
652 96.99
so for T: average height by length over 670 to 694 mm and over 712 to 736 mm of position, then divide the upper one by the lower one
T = 0.65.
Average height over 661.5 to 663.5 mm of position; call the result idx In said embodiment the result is 90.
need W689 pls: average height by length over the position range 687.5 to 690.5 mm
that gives 78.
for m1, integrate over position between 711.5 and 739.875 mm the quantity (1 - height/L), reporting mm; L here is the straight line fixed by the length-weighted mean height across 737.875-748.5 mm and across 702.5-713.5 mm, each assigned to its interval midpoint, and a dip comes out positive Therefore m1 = 0.2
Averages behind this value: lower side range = 66.1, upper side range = 40.3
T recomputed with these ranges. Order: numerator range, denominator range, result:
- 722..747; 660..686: 0.51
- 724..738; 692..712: 0.67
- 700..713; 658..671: 0.74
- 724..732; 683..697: 0.65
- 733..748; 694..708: 0.58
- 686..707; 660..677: 0.81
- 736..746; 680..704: 0.53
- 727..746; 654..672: 0.47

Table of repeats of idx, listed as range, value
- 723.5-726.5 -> 52.3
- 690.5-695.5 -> 75.2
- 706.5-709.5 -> 64.6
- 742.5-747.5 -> 39.4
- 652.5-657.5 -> 97.7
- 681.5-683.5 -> 80.5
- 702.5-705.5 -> 70.8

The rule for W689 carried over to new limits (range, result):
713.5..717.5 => 62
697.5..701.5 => 74.4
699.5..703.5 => 73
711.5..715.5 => 62.5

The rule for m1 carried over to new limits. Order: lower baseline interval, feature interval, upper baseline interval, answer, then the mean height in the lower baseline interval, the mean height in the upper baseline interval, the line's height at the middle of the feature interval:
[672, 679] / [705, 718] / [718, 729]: 0.3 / 94.2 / 55.4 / 65.1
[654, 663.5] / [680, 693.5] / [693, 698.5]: 0.0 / 95.7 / 73.8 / 79.1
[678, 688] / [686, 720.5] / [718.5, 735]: -1.0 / 81.2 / 52.4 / 67.8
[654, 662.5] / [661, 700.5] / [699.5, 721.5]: -0.4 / 96.2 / 65.5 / 83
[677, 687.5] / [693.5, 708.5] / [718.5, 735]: -0.4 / 82.3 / 52.4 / 69.7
